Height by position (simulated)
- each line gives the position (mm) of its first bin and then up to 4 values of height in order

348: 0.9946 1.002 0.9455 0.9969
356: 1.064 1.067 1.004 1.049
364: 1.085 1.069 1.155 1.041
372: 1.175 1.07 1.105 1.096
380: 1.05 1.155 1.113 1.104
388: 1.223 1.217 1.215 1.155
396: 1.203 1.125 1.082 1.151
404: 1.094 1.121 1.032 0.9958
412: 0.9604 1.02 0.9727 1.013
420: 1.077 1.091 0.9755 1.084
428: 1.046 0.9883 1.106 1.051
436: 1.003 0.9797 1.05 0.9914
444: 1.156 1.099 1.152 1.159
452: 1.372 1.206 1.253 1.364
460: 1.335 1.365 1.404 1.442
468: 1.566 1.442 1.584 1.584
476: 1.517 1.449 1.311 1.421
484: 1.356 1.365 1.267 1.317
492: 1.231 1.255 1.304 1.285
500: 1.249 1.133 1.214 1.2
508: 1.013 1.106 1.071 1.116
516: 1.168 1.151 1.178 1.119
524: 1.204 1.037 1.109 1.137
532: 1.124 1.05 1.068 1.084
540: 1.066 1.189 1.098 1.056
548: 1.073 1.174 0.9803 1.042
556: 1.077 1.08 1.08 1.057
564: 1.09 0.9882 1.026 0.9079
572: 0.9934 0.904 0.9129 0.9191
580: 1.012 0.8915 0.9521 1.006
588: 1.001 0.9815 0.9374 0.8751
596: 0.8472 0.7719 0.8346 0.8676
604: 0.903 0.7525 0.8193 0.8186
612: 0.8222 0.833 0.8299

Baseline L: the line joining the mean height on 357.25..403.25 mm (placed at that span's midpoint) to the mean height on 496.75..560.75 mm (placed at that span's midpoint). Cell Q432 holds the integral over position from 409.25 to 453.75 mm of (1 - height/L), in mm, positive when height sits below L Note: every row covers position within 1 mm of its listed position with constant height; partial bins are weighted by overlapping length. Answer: 2.1 mm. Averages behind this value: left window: 1.12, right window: 1.12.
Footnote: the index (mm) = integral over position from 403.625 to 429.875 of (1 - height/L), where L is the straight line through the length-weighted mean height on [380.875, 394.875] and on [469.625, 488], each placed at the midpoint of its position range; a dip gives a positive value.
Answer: 4.59 mm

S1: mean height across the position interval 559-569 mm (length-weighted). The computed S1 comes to 1.05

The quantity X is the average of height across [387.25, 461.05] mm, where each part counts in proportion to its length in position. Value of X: 1.11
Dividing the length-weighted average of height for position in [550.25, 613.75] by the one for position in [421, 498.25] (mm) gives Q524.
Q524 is 0.75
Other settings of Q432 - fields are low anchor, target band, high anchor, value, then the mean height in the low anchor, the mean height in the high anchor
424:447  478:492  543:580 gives -4.1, 1.05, 1.03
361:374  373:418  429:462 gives 0.5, 1.09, 1.15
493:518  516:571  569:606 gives -1.6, 1.18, 0.913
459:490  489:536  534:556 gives 2.9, 1.42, 1.08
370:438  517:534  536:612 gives -2.1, 1.08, 0.974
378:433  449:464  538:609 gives -3.5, 1.09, 0.978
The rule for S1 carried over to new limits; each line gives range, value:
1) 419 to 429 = 1.05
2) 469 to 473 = 1.51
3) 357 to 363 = 1.04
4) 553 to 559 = 1.07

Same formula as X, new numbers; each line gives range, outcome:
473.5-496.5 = 1.36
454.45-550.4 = 1.24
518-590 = 1.05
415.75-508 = 1.23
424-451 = 1.06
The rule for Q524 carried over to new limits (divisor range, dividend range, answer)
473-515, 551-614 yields 0.74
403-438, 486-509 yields 1.19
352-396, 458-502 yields 1.25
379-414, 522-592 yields 0.93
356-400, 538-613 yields 0.87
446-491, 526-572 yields 0.78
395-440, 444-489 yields 1.29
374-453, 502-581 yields 0.98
